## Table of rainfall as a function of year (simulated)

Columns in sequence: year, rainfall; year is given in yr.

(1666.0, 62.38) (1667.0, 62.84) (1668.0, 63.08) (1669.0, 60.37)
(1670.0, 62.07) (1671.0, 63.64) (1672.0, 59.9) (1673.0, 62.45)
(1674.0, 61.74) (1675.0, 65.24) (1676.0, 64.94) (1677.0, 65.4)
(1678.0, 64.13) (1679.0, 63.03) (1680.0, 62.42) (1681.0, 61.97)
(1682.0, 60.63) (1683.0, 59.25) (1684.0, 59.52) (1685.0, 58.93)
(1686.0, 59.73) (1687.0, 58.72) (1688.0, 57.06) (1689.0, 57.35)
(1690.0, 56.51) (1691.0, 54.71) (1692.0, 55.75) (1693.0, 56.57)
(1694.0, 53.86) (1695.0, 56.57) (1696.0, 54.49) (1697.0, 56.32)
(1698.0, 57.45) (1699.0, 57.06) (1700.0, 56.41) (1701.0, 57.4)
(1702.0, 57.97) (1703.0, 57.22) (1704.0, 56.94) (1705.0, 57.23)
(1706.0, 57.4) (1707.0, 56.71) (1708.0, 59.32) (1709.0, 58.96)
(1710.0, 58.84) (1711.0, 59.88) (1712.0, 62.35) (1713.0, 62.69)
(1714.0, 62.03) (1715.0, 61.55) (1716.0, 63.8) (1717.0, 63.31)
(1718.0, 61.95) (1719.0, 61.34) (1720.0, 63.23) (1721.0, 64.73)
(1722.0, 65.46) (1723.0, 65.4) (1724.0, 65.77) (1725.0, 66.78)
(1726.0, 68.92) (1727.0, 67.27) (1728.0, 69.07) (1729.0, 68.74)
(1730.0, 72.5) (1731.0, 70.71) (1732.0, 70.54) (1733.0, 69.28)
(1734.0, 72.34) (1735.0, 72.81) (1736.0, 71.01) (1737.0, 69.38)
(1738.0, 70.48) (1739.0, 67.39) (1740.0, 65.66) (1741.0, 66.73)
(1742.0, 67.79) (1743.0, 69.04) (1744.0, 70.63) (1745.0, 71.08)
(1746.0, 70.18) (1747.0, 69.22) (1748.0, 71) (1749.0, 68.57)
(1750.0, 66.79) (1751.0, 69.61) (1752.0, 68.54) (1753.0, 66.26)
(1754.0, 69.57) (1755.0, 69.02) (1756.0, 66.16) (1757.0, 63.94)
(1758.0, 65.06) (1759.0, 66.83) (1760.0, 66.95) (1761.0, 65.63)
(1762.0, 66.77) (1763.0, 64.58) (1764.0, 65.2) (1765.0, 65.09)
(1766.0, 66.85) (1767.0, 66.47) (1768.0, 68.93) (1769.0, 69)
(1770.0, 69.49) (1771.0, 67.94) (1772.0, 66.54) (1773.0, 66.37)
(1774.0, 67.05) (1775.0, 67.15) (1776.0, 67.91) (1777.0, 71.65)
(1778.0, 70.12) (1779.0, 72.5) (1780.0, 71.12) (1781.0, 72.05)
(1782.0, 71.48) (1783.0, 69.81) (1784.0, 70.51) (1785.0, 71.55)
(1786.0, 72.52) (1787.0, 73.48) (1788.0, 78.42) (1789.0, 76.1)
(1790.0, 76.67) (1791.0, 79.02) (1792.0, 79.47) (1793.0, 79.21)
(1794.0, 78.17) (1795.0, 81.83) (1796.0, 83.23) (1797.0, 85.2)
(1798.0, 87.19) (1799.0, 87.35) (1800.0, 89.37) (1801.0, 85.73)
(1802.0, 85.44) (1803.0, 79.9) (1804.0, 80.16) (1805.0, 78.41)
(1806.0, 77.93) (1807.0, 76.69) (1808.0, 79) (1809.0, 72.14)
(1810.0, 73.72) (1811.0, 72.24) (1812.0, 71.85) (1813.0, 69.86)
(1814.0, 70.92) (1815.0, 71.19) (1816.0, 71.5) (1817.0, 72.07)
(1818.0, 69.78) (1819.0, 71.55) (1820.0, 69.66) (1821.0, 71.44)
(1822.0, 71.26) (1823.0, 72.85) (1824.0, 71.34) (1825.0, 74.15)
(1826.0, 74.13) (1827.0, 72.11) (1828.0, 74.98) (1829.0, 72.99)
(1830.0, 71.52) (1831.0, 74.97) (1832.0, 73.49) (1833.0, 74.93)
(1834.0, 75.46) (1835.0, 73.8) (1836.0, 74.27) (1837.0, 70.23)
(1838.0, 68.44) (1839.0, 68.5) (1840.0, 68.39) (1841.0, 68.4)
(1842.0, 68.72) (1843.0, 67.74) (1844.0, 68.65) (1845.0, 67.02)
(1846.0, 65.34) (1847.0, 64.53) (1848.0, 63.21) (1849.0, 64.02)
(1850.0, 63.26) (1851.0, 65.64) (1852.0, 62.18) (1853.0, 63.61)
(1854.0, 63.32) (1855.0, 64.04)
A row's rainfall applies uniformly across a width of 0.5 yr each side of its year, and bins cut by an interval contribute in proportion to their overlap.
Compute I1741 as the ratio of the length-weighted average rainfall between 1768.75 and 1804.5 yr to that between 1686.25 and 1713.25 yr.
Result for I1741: 1.32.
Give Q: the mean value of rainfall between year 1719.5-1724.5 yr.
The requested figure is 64.9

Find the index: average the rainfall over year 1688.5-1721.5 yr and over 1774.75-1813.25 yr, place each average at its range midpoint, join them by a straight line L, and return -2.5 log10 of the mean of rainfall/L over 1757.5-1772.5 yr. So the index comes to 0.064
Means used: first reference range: 58.7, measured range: 66.8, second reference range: 76.7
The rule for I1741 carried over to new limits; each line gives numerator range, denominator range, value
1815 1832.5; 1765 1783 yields 1.05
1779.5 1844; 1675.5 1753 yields 1.18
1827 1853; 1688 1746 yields 1.10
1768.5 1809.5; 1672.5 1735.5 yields 1.23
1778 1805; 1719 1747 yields 1.14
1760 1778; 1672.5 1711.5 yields 1.14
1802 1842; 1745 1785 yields 1.07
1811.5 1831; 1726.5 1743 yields 1.04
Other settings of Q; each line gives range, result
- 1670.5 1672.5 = 61.8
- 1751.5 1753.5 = 67.4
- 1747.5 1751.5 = 69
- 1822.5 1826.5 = 73.1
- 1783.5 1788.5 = 73.3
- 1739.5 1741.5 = 66.2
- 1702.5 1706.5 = 57.2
